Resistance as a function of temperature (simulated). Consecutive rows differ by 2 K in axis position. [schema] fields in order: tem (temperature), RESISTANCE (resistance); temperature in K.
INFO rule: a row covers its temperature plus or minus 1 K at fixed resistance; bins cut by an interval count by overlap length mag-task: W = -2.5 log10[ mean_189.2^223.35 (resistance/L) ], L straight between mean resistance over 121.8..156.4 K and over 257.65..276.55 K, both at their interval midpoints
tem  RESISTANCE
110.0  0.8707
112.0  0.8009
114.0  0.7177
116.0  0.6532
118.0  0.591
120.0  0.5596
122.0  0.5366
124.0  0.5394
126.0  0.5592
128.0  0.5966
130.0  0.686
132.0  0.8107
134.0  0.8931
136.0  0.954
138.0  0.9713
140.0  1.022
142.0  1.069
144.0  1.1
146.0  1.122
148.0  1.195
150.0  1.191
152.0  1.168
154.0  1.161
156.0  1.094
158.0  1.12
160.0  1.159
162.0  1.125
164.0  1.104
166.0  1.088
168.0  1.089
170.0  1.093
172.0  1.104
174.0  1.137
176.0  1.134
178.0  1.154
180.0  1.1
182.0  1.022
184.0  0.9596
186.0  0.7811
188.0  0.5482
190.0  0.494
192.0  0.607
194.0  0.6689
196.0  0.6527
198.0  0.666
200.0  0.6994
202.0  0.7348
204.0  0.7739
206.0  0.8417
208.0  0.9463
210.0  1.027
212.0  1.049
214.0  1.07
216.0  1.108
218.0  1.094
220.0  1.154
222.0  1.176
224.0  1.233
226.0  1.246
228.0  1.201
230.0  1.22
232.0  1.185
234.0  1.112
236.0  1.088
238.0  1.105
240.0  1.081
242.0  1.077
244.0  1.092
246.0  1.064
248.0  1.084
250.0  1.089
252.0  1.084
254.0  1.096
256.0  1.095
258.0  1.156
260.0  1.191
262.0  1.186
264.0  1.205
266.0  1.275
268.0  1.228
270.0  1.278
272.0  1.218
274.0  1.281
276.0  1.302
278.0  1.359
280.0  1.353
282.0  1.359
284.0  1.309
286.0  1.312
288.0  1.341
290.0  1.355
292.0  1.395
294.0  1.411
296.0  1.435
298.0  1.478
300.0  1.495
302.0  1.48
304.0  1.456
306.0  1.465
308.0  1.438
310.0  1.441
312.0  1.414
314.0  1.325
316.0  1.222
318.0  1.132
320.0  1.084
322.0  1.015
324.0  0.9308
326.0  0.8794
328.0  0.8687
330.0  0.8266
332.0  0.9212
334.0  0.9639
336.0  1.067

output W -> 0.24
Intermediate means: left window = 0.932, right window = 1.23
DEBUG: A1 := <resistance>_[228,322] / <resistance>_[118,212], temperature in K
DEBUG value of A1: 1.38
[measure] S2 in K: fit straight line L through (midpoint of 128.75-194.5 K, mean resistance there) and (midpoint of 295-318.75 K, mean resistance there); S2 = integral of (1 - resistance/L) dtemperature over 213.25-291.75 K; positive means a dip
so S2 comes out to 3.6 K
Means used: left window 0.999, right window 1.4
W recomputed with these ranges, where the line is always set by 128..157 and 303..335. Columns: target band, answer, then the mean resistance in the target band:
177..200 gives 0.318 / 0.783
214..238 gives -0.077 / 1.16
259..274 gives -0.112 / 1.23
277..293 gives -0.198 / 1.35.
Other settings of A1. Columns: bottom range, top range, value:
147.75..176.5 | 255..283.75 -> 1.11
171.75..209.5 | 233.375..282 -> 1.40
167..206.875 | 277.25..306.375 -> 1.62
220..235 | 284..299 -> 1.16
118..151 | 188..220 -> 0.97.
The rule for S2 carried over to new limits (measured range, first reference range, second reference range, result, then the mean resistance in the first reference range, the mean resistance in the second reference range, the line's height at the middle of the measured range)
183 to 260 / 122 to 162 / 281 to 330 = 9.5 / 0.962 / 1.28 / 1.12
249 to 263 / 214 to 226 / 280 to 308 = 1.6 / 1.15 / 1.41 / 1.28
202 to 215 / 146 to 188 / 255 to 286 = 2.5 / 1.09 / 1.25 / 1.15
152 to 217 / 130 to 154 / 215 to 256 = 7.5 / 1.03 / 1.13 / 1.08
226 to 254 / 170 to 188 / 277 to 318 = 2.1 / 1.02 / 1.39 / 1.21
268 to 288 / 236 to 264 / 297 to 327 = -2.0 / 1.11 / 1.28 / 1.19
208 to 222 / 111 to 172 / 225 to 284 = 0.2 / 0.929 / 1.19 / 1.1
